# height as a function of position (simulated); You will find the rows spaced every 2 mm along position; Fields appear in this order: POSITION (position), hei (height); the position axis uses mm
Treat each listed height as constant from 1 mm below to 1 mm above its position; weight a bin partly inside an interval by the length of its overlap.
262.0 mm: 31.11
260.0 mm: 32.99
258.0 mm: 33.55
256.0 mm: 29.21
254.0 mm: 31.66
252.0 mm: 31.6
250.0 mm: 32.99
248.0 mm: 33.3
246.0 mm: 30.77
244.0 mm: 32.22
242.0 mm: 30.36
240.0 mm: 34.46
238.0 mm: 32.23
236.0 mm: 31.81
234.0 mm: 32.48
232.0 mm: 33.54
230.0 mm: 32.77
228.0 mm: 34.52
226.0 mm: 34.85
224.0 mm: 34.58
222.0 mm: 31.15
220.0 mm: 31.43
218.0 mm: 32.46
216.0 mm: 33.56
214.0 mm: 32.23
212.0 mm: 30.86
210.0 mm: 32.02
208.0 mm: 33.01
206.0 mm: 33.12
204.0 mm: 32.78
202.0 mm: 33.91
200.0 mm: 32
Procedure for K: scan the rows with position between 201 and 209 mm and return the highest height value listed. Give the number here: 33.91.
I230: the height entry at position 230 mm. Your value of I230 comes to 32.77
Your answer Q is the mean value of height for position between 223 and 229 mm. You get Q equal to 34.7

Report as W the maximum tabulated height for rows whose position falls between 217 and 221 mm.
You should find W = 32.46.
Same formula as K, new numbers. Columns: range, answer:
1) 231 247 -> 34.46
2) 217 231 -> 34.85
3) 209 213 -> 32.02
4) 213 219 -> 33.56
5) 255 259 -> 33.55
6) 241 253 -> 33.3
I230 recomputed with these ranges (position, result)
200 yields 32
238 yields 32.23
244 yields 32.22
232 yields 33.54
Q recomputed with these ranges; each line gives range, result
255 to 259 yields 31.4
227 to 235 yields 33.3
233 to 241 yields 32.7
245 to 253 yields 32.2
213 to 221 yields 32.4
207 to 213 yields 32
